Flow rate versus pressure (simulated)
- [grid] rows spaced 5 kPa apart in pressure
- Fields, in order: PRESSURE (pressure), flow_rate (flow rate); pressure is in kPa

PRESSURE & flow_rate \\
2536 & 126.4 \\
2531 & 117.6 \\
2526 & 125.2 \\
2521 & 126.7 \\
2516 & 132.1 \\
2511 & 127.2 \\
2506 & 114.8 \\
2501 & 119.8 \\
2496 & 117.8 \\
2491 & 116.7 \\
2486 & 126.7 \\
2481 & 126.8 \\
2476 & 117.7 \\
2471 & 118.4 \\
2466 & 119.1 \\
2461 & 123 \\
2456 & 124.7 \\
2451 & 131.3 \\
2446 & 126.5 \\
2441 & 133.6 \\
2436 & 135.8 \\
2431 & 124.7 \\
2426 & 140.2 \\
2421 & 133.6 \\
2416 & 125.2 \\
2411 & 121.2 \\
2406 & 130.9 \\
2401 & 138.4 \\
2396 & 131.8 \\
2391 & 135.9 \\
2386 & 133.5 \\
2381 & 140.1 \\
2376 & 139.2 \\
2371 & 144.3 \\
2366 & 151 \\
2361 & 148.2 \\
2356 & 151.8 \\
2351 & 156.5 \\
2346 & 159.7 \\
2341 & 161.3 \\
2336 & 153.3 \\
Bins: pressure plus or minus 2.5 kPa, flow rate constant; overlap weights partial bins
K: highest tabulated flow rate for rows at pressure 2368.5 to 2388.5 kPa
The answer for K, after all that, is 144.3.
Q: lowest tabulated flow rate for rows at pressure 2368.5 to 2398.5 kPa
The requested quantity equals 131.8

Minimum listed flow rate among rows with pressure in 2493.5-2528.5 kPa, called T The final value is 114.8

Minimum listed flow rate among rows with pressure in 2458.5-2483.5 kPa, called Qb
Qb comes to 117.7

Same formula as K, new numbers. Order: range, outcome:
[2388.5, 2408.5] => 138.4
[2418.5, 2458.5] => 140.2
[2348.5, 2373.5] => 156.5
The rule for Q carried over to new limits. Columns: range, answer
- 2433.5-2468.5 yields 119.1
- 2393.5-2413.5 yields 121.2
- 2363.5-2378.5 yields 139.2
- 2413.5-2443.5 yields 124.7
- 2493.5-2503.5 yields 117.8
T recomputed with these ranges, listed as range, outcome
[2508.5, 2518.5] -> 127.2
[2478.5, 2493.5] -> 116.7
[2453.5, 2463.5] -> 123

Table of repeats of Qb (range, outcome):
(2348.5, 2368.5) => 148.2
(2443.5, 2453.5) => 126.5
